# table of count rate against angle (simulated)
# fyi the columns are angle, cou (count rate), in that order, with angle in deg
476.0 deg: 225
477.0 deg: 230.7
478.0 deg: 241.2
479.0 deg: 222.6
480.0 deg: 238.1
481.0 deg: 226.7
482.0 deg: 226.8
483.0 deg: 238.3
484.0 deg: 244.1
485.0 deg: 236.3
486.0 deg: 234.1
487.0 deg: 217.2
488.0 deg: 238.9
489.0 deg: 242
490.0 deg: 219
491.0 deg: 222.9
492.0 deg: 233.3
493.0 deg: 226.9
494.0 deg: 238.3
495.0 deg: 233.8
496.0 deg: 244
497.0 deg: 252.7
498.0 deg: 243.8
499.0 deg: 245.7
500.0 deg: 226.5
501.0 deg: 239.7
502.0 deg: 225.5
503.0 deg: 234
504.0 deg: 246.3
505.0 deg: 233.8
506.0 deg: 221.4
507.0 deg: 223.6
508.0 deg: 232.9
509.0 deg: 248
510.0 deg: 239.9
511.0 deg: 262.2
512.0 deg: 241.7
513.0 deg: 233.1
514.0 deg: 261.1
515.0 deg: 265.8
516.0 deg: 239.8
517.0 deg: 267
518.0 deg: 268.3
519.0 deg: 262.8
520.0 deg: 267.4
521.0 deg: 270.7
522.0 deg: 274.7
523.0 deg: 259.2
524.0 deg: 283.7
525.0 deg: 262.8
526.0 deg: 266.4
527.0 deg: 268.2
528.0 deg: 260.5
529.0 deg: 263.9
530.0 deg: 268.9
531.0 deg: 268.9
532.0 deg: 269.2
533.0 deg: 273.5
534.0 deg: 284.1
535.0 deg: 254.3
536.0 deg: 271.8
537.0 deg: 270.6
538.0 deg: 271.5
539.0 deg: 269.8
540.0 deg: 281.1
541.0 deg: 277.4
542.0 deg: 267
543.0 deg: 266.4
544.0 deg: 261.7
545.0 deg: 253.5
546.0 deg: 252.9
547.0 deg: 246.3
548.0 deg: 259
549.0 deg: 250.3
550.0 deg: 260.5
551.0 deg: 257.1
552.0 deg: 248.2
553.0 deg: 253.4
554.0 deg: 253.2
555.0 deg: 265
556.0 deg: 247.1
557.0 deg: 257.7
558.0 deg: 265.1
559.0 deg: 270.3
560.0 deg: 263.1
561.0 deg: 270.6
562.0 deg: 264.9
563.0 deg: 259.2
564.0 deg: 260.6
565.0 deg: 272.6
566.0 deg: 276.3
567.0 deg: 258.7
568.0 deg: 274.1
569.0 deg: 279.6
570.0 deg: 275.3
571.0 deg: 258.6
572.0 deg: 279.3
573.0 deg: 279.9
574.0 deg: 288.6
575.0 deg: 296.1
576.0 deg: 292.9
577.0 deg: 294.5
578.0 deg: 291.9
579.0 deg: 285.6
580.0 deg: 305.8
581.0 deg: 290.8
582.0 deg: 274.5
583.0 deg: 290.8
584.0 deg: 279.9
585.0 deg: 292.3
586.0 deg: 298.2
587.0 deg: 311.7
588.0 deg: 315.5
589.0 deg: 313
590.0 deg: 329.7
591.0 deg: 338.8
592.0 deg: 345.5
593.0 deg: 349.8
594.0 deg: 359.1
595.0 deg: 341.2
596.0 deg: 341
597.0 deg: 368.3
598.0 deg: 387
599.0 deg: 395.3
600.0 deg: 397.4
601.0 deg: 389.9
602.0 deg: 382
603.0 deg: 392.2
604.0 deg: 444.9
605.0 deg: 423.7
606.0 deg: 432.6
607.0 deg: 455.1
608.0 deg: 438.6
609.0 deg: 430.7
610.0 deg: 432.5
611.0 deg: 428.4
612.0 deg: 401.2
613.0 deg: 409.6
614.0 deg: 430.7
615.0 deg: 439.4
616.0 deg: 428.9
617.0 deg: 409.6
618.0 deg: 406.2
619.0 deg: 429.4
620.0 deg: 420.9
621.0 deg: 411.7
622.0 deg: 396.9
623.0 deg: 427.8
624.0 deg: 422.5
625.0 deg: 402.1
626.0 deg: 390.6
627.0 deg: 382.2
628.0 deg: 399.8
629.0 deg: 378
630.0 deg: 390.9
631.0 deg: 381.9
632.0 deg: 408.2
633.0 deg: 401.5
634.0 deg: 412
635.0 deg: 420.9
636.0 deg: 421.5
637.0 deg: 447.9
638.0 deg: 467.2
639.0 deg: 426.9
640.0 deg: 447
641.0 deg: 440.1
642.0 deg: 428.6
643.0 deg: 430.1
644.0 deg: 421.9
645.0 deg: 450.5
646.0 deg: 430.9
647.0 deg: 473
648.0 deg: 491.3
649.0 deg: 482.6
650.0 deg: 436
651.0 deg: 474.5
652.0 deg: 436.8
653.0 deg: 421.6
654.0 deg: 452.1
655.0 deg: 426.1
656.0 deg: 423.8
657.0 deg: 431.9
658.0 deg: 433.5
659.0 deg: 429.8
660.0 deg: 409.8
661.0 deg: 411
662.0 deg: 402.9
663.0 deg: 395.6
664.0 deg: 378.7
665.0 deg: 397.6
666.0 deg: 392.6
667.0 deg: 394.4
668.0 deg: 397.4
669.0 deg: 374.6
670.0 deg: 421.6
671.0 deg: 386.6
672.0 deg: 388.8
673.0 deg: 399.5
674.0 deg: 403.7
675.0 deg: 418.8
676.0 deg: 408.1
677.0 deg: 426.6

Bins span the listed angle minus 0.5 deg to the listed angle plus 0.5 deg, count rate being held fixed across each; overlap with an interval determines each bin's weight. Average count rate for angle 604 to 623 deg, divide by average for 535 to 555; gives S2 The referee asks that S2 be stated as 1.62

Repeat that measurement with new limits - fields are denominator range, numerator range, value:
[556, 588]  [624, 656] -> 1.53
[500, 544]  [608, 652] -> 1.65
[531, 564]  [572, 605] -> 1.26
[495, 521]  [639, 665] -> 1.77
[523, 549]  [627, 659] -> 1.62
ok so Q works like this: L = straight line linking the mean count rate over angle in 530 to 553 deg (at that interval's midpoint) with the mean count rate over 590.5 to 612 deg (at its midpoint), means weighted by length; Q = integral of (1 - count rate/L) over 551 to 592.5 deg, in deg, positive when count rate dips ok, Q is 6.0 deg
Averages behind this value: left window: 264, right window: 394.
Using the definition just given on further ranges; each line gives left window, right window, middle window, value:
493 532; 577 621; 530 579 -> 6.33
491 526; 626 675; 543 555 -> 1.67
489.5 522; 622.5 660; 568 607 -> 2.86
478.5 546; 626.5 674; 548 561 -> 1.90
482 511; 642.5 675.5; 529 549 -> 1.24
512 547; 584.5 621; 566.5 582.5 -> 2.68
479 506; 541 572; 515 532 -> -1.24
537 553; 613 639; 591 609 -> -1.24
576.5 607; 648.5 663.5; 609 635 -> -1.75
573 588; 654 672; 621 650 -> -4.31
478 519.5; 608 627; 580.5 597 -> 2.47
